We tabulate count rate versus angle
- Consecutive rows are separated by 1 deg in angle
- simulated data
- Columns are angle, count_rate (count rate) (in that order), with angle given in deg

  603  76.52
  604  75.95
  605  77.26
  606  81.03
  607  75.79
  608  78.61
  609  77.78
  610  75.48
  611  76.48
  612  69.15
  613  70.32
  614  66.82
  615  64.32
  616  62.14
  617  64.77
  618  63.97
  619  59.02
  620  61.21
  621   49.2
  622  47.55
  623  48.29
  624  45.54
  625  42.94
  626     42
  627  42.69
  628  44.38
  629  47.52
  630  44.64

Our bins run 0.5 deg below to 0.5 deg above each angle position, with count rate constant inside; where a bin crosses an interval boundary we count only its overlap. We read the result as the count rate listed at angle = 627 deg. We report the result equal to 42.69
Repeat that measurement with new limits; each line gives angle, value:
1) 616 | 62.14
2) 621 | 49.2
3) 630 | 44.64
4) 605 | 77.26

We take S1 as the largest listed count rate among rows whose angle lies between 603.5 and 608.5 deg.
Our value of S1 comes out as 81.03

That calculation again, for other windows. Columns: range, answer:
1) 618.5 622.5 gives 61.21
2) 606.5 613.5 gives 78.61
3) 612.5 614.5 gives 70.32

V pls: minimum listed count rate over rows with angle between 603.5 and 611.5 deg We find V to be 75.48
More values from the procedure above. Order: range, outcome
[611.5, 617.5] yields 62.14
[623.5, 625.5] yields 42.94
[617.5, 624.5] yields 45.54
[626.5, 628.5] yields 42.69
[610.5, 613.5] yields 69.15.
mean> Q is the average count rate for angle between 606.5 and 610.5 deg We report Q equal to 76.9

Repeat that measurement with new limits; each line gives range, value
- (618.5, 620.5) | 60.1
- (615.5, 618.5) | 63.6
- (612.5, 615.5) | 67.2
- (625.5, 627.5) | 42.3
